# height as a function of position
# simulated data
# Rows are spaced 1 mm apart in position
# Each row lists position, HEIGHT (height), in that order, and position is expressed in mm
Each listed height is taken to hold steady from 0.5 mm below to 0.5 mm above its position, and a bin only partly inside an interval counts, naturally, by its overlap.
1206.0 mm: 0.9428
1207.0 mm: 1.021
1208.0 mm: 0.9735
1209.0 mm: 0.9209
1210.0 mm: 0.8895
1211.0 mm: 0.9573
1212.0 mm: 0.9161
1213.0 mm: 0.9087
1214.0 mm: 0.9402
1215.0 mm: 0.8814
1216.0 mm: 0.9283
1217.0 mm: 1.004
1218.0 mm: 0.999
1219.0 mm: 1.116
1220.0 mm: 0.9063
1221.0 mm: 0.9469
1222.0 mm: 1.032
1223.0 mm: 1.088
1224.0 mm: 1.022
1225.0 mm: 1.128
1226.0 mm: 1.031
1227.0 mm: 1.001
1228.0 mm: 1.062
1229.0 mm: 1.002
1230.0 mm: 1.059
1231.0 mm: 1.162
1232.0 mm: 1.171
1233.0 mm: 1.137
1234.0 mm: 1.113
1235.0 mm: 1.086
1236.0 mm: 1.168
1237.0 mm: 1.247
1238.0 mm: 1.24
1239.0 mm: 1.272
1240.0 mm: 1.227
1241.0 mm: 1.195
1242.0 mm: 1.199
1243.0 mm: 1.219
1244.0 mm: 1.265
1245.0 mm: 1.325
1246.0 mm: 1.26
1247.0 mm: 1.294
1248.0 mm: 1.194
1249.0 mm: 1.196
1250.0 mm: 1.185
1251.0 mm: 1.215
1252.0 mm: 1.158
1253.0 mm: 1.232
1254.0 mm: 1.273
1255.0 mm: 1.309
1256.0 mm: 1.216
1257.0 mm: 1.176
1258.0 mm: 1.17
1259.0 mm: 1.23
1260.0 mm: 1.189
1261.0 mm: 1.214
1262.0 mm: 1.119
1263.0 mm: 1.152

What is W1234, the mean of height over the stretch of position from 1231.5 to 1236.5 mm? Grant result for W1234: 1.14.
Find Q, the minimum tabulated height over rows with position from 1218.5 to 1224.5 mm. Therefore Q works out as 0.9063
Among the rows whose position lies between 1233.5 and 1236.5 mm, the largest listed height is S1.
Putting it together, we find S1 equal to 1.168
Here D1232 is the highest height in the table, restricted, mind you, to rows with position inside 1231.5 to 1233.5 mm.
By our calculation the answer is 1.171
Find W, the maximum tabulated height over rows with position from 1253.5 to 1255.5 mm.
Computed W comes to 1.309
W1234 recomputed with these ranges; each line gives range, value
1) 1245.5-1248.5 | 1.25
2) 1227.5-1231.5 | 1.07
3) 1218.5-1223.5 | 1.02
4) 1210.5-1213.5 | 0.927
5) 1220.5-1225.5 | 1.04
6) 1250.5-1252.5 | 1.19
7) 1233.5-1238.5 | 1.17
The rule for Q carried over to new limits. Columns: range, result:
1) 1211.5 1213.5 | 0.9087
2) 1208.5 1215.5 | 0.8814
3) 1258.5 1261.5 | 1.189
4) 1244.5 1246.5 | 1.26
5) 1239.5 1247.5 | 1.195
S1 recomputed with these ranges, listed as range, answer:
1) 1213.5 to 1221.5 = 1.116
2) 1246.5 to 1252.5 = 1.294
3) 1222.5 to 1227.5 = 1.128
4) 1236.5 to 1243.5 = 1.272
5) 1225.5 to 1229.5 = 1.062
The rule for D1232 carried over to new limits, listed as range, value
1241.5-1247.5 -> 1.325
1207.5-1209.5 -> 0.9735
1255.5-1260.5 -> 1.23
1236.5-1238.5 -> 1.247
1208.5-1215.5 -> 0.9573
